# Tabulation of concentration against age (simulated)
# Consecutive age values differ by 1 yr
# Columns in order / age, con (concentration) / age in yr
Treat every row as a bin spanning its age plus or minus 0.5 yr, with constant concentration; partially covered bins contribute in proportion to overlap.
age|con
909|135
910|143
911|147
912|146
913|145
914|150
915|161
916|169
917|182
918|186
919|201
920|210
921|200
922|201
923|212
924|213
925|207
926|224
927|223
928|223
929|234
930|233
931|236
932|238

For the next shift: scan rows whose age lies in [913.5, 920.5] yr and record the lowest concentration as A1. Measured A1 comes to 150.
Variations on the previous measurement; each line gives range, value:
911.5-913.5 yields 145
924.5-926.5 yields 207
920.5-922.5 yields 200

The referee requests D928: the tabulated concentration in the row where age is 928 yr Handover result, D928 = 223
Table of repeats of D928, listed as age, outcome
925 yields 207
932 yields 238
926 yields 224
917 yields 182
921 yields 200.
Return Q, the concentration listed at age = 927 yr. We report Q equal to 223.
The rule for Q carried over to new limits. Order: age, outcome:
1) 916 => 169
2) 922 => 201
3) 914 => 150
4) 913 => 145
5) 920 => 210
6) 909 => 135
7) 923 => 212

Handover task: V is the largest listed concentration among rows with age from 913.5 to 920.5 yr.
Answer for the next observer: 210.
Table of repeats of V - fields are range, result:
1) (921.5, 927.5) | 224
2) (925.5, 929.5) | 234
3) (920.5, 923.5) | 212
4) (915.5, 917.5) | 182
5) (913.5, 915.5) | 161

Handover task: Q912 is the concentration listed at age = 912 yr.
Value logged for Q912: 146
